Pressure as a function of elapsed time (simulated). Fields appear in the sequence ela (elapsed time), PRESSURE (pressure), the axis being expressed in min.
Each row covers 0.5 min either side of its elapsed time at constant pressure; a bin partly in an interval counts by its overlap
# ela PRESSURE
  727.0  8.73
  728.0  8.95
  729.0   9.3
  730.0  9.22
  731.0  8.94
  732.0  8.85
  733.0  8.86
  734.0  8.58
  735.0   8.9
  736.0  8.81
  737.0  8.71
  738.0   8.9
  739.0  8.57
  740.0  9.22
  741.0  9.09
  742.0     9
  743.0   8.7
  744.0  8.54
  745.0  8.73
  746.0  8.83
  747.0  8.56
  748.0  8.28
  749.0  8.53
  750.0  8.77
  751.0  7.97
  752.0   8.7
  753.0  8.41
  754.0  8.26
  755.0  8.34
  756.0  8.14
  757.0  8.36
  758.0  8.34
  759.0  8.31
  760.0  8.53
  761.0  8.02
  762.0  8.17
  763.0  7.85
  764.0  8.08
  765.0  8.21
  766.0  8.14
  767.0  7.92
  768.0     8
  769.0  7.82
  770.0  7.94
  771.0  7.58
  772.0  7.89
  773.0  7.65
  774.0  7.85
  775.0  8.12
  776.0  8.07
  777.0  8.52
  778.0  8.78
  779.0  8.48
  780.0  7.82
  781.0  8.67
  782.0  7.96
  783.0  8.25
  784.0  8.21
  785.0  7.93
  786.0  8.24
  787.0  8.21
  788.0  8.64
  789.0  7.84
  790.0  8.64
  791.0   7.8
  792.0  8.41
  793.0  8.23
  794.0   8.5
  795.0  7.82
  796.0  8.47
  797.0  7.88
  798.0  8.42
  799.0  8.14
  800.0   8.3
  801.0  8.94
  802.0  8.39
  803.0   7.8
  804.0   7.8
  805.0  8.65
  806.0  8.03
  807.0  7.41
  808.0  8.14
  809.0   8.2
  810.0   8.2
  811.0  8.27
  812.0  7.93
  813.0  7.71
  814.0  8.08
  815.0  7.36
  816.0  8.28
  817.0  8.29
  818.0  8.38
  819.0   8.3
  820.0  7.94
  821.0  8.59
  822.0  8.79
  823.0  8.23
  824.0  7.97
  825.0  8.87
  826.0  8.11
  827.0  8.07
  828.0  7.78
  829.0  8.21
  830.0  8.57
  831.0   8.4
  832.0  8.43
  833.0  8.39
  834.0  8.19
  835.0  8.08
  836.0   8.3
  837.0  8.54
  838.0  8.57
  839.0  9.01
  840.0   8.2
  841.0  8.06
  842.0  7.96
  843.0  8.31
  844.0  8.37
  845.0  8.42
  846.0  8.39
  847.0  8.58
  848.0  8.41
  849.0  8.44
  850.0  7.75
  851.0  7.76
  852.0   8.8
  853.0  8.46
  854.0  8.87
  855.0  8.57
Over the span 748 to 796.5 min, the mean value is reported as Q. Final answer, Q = 8.2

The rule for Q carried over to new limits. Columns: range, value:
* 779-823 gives 8.19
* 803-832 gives 8.16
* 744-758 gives 8.45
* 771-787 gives 8.15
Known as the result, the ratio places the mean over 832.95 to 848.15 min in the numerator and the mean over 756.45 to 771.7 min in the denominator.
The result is 1.0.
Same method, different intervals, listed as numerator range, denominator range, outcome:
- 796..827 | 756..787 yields 1.01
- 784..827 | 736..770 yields 0.97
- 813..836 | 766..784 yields 1.02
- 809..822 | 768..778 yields 1.02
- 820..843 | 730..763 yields 0.97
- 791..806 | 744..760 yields 0.98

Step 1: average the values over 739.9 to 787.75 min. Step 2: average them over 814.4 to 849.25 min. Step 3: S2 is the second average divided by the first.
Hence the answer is 1.00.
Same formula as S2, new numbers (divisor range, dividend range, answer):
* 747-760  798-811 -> 0.98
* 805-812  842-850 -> 1.03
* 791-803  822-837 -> 1.00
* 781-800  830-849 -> 1.02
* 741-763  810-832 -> 0.97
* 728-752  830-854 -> 0.95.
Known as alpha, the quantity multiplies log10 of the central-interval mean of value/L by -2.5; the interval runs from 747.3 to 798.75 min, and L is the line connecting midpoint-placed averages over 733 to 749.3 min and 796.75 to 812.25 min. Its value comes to 0.034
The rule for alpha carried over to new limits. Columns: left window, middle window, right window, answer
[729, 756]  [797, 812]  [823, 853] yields 0.036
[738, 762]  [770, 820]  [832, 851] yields 0.036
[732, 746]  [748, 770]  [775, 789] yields 0.044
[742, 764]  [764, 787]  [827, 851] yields 0.037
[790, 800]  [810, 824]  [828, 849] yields 0.017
